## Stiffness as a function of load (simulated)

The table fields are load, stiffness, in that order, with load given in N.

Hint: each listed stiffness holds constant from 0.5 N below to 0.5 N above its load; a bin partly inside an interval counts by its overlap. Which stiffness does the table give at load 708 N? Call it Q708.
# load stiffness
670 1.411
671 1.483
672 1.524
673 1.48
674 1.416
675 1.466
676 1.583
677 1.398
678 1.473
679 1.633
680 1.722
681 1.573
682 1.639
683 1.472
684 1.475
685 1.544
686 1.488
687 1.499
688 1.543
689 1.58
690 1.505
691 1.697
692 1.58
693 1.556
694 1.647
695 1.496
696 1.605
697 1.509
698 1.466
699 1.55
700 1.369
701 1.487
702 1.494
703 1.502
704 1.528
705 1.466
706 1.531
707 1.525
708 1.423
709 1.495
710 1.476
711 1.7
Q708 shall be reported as 1.423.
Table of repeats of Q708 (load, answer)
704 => 1.528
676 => 1.583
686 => 1.488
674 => 1.416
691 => 1.697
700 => 1.369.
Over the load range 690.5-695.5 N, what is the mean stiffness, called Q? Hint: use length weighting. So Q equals 1.6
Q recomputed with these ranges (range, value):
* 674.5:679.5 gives 1.51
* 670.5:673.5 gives 1.5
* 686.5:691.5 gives 1.56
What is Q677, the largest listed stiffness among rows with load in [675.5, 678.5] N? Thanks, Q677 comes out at 1.583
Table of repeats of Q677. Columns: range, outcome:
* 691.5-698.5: 1.647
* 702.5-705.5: 1.528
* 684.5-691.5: 1.697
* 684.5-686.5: 1.544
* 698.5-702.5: 1.55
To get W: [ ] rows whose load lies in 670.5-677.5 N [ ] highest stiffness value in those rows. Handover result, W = 1.583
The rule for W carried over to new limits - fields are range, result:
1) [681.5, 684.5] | 1.639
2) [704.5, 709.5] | 1.531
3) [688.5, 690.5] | 1.58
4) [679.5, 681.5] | 1.722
